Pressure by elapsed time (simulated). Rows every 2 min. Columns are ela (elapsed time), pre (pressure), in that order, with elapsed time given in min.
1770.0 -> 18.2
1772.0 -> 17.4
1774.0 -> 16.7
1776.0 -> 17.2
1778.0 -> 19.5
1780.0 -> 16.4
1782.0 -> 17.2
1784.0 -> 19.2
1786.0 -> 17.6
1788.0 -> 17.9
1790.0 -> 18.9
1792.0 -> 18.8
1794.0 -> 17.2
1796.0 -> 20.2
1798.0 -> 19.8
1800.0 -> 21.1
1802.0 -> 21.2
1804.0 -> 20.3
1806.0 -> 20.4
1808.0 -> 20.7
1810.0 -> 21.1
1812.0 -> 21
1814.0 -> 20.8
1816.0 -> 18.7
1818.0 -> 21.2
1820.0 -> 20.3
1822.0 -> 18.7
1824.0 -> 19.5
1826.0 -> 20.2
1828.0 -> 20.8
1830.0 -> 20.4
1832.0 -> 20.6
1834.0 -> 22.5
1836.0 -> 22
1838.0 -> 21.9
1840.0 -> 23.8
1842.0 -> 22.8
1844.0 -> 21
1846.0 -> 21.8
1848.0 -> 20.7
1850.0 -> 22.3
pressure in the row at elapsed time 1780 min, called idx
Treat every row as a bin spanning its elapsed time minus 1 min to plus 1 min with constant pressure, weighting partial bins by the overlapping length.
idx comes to 16.4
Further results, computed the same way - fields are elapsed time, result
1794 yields 17.2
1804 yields 20.3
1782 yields 17.2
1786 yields 17.6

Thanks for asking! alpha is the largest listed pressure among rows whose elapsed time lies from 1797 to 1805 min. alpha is 21.2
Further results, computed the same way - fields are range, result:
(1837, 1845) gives 23.8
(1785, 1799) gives 20.2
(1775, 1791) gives 19.5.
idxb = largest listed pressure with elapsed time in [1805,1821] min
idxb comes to 21.2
